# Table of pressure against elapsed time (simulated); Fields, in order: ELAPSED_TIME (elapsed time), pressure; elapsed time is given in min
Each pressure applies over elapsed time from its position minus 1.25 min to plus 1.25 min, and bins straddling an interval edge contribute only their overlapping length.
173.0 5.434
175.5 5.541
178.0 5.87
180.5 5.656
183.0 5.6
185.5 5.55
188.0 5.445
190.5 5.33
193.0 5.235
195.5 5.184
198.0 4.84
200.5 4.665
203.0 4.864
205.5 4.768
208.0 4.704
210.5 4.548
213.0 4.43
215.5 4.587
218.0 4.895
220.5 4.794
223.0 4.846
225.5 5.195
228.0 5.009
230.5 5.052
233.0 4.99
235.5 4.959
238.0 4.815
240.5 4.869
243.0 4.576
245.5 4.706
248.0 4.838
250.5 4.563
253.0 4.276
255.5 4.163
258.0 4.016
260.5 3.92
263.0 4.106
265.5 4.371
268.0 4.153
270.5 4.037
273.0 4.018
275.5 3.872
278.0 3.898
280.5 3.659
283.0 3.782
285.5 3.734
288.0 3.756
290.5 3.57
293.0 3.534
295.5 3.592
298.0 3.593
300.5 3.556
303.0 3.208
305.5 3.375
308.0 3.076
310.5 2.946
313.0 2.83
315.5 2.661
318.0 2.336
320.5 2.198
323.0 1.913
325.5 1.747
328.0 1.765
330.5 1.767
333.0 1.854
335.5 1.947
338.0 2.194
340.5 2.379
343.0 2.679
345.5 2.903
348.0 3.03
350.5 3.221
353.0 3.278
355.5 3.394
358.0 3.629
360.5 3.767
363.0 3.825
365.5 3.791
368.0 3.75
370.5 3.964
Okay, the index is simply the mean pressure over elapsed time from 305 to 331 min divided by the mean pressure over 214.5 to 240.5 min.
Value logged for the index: 0.49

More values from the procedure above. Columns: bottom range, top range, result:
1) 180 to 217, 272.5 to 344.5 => 0.59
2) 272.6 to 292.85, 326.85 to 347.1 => 0.59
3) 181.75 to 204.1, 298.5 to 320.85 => 0.57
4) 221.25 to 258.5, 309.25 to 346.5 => 0.48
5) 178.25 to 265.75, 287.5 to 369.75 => 0.61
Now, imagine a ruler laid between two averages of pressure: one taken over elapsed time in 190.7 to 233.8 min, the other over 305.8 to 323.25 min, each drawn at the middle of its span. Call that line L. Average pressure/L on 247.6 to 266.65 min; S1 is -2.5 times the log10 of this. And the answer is -0.10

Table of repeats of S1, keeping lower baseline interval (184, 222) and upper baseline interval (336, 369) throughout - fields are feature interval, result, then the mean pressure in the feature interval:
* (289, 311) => 0.12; 3.4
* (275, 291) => 0.07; 3.76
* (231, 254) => -0.07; 4.75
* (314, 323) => 0.46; 2.34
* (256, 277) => 0.03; 4.06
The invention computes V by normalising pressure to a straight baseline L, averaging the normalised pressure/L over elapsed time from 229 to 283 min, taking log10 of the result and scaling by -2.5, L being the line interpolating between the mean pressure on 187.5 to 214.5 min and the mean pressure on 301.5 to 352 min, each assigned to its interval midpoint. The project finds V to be -0.13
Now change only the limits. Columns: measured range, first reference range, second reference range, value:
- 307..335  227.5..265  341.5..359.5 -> 0.50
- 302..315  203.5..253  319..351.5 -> -0.06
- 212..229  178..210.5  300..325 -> -0.05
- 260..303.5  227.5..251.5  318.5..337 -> -0.12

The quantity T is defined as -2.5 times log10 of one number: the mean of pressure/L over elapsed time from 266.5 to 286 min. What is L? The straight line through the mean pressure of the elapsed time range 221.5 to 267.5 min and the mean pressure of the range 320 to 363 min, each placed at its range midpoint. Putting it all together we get 0.02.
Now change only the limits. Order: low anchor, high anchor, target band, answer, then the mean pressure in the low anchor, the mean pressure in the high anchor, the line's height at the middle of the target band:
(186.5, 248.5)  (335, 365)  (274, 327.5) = 0.19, 4.89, 3.07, 3.74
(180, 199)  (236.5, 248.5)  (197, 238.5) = 0.05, 5.35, 4.76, 5.04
